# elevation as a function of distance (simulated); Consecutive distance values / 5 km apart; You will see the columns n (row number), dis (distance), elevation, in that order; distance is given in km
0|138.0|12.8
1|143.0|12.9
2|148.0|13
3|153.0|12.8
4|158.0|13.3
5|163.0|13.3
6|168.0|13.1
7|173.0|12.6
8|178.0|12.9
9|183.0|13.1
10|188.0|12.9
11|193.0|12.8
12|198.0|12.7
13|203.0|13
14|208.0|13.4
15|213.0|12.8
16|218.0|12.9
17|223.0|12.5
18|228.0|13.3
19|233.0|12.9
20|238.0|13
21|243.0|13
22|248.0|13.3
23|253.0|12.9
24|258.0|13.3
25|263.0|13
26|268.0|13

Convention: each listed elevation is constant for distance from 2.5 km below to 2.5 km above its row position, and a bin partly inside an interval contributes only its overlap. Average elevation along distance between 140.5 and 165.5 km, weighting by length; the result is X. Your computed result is 13.1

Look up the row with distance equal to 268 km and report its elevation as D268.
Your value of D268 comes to 13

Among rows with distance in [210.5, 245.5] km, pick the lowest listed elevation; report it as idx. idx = 12.5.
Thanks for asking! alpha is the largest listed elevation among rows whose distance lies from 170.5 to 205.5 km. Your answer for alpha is 13.1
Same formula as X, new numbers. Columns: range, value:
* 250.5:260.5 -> 13.1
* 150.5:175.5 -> 13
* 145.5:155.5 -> 12.9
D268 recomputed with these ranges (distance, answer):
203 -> 13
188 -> 12.9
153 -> 12.8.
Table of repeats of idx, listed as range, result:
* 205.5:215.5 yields 12.8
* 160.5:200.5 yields 12.6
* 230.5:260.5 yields 12.9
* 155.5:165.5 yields 13.3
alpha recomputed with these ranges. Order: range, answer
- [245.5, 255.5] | 13.3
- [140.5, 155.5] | 13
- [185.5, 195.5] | 12.9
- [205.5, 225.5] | 13.4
